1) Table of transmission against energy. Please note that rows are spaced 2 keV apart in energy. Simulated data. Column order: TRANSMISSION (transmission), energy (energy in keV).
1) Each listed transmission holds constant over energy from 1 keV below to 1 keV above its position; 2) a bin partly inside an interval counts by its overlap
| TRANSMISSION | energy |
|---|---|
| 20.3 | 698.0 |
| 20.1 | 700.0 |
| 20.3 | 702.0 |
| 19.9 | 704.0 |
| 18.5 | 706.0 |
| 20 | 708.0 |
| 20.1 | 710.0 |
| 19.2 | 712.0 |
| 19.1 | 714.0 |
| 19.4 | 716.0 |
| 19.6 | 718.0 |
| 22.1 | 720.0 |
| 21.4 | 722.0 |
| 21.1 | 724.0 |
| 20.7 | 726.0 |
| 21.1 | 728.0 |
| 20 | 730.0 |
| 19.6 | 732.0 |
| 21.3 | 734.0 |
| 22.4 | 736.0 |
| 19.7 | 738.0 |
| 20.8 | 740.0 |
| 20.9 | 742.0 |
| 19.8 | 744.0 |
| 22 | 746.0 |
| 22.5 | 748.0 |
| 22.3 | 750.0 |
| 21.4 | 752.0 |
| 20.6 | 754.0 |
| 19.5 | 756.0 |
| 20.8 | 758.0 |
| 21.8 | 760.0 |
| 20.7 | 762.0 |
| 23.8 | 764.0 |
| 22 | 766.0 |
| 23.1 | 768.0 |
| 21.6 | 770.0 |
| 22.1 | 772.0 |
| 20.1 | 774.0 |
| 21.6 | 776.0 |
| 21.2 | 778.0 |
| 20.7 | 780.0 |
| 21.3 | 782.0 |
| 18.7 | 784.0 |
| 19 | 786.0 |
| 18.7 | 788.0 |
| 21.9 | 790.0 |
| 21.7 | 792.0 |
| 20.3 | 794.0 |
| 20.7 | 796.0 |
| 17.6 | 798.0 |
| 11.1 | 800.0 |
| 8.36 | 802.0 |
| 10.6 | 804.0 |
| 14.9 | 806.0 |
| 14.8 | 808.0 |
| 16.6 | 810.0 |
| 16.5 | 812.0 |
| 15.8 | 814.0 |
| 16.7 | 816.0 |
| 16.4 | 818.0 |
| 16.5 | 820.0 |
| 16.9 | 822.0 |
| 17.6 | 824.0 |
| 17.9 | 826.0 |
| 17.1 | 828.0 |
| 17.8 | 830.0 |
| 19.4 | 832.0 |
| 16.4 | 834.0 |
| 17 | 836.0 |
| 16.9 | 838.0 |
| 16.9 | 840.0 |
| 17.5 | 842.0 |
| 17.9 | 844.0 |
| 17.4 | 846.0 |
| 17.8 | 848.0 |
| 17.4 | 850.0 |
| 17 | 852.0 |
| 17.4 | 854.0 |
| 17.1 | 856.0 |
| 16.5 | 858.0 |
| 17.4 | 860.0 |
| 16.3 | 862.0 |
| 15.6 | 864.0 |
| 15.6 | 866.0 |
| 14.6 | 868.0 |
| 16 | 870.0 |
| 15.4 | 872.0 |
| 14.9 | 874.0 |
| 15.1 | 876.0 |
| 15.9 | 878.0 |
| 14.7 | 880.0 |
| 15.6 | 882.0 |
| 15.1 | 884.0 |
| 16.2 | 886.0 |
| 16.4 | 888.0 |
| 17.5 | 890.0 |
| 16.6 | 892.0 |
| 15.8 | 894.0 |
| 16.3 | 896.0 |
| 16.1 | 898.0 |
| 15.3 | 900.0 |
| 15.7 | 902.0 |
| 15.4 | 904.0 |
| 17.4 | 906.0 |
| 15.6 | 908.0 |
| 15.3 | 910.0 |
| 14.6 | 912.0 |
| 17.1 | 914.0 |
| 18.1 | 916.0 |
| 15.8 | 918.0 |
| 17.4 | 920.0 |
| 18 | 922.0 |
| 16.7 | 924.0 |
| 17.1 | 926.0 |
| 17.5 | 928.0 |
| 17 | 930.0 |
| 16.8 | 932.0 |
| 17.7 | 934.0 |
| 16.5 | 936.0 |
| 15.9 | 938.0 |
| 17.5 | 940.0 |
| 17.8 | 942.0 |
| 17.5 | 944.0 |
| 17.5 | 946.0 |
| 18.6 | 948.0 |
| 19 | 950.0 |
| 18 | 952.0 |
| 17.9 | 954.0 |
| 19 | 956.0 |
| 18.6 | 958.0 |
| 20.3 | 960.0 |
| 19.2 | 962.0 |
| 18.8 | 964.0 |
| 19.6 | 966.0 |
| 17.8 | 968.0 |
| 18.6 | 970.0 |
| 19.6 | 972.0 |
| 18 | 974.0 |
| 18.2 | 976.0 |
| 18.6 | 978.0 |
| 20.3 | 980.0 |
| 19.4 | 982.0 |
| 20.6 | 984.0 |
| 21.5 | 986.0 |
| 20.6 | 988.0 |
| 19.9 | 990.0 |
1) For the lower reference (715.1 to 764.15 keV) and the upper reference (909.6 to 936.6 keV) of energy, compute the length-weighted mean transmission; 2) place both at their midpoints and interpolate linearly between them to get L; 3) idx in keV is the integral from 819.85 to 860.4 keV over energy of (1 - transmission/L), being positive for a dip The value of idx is 3.0 keV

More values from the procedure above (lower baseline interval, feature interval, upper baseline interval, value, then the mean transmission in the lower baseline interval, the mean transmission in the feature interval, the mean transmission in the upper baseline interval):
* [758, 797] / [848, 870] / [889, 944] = 2.3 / 21.1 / 16.5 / 16.6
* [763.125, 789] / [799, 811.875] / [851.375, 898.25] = 4.3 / 21.1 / 13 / 16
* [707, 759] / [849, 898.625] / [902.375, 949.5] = 5.1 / 20.7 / 16.1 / 16.9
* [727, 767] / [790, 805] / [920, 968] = 3.1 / 21.1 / 16.2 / 17.9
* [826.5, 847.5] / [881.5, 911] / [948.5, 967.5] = 3.5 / 17.4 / 16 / 18.9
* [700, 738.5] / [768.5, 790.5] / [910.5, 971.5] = -1.2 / 20.3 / 20.7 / 17.7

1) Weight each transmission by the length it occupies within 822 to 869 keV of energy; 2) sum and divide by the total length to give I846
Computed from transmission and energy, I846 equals 17.1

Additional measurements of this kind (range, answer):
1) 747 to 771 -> 21.7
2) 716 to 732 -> 20.7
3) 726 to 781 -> 21.2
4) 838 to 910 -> 16.3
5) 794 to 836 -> 16.1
